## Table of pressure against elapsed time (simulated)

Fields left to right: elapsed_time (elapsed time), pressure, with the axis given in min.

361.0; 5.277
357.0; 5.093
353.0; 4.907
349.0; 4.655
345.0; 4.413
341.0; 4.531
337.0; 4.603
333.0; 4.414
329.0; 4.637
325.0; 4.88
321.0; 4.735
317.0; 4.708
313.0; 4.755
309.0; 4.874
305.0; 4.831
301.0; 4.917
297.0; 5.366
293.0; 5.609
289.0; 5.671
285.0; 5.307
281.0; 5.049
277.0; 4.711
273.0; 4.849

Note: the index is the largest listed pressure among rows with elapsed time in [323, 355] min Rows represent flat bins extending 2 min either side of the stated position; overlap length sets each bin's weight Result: 4.907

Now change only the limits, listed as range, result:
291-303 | 5.609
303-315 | 4.874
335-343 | 4.603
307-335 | 4.88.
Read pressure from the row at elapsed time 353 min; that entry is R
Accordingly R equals 4.907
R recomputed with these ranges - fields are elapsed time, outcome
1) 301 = 4.917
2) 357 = 5.093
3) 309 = 4.874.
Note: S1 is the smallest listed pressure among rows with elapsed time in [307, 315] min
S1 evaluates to 4.755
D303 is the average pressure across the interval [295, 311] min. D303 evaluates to 5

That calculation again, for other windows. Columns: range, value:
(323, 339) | 4.63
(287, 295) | 5.64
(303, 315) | 4.82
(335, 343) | 4.57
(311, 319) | 4.73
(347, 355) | 4.78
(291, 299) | 5.49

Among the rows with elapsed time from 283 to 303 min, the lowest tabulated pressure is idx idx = 4.917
